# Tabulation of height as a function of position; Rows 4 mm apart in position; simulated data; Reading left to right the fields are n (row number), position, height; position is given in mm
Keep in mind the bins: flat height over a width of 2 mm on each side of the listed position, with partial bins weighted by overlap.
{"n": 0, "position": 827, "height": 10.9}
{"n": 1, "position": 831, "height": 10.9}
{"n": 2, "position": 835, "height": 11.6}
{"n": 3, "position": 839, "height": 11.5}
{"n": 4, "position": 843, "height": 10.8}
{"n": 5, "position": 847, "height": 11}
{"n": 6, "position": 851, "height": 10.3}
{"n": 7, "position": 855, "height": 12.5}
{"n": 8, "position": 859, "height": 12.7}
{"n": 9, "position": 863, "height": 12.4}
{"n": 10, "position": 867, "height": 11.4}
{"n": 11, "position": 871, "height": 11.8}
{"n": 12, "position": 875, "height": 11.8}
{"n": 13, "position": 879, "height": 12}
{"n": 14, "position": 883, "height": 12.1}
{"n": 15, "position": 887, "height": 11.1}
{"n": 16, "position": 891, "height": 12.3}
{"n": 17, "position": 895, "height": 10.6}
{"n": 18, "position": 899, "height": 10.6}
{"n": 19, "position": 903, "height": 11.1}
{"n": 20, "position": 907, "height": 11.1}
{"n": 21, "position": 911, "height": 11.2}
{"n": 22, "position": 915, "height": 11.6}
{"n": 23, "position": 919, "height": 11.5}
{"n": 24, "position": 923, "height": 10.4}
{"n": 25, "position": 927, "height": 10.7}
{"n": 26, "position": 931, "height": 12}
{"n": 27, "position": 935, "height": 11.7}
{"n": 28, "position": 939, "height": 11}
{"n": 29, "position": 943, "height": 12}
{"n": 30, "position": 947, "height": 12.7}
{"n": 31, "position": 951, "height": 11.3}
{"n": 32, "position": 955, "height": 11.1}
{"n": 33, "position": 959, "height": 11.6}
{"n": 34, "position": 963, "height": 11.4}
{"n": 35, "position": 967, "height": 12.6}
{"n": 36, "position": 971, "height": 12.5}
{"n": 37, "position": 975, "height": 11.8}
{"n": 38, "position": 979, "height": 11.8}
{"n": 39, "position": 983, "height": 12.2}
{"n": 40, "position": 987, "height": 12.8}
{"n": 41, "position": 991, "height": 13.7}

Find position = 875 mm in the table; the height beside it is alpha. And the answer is 11.8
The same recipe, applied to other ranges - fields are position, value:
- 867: 11.4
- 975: 11.8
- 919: 11.5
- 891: 12.3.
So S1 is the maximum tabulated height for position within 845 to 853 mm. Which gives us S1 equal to 11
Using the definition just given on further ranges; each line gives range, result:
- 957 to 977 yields 12.6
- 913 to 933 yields 12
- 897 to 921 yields 11.6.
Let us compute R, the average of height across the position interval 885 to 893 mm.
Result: 11.7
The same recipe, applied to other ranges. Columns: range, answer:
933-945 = 11.6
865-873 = 11.6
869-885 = 11.9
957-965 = 11.5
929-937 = 11.8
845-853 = 10.7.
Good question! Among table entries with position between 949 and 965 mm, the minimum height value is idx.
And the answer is 11.1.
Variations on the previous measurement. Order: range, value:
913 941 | 10.4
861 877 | 11.4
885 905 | 10.6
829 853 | 10.3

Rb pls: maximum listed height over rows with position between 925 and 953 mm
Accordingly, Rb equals 12.7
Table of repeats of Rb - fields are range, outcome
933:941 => 11.7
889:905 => 12.3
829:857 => 12.5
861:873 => 12.4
